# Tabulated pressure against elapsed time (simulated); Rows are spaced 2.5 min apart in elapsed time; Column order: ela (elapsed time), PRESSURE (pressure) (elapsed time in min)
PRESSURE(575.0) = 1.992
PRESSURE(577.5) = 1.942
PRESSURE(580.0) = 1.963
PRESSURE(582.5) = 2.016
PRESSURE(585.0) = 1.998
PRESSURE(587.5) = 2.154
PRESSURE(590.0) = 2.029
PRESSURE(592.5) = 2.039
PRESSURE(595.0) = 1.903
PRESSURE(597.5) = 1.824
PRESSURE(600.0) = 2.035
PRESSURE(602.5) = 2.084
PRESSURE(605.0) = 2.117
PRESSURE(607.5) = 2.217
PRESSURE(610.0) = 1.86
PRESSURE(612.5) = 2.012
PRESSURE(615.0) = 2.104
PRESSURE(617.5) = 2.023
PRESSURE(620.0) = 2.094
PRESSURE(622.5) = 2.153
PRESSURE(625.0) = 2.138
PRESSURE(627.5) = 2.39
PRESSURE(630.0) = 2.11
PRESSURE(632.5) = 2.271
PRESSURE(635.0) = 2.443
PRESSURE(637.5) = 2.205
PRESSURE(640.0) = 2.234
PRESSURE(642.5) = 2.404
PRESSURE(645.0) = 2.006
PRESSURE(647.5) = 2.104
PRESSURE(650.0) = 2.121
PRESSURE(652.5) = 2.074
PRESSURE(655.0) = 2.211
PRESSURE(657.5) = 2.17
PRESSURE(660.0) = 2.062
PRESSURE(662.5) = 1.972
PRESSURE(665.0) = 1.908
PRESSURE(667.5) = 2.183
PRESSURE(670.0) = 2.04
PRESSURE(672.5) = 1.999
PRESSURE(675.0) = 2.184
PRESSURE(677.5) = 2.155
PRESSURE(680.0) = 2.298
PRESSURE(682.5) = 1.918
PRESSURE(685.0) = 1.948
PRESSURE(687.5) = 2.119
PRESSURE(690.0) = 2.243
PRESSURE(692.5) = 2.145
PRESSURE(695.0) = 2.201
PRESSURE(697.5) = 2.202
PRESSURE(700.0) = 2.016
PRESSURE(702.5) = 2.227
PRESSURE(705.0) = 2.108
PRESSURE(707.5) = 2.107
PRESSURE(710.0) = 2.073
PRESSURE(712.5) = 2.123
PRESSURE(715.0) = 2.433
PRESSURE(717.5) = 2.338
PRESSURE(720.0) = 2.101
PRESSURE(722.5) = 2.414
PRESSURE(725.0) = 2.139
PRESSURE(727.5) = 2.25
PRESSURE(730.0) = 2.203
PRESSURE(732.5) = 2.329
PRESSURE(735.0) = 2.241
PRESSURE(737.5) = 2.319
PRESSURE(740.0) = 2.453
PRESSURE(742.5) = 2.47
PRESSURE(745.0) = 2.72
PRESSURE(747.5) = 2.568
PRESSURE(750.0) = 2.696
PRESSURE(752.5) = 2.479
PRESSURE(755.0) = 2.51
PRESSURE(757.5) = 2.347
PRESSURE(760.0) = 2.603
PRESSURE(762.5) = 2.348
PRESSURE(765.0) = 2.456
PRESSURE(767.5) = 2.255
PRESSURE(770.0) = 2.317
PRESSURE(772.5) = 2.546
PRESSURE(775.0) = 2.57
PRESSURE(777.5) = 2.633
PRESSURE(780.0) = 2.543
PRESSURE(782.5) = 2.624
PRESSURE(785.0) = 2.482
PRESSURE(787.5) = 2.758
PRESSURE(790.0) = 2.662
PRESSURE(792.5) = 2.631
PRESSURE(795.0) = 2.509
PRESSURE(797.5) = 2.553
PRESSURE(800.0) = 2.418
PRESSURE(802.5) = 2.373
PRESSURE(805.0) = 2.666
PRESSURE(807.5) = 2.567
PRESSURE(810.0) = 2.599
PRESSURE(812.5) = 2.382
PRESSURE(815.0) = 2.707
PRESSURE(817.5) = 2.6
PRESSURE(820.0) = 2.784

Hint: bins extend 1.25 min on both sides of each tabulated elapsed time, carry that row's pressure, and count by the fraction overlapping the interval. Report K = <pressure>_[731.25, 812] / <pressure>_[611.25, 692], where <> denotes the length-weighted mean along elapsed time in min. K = 1.17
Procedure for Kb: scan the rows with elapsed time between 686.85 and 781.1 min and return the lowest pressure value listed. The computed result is 2.016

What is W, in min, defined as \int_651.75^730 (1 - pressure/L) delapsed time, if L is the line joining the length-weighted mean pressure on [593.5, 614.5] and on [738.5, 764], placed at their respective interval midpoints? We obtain 5.6 min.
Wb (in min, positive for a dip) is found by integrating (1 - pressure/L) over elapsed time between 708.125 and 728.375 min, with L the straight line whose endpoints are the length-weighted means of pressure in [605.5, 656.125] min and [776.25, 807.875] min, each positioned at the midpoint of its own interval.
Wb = 1.3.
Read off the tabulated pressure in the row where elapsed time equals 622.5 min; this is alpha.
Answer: 2.153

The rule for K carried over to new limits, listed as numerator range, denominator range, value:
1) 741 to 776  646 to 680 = 1.19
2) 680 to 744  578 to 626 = 1.08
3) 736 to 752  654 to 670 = 1.22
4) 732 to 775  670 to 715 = 1.15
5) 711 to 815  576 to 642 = 1.17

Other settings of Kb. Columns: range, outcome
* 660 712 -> 1.908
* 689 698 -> 2.145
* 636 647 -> 2.006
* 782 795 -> 2.482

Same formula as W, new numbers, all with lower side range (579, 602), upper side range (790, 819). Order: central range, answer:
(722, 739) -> 0.7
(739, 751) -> -0.9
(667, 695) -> 1.5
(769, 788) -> -0.5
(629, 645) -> -1.1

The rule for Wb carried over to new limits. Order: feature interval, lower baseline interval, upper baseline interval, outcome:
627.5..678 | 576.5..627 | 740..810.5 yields 0.8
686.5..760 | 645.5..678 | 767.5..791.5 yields 1.0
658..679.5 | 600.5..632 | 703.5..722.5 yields 0.8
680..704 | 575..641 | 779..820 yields 1.9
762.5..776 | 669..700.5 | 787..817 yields 0.1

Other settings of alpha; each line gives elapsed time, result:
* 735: 2.241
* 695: 2.201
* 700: 2.016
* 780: 2.543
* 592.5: 2.039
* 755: 2.51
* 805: 2.666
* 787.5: 2.758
